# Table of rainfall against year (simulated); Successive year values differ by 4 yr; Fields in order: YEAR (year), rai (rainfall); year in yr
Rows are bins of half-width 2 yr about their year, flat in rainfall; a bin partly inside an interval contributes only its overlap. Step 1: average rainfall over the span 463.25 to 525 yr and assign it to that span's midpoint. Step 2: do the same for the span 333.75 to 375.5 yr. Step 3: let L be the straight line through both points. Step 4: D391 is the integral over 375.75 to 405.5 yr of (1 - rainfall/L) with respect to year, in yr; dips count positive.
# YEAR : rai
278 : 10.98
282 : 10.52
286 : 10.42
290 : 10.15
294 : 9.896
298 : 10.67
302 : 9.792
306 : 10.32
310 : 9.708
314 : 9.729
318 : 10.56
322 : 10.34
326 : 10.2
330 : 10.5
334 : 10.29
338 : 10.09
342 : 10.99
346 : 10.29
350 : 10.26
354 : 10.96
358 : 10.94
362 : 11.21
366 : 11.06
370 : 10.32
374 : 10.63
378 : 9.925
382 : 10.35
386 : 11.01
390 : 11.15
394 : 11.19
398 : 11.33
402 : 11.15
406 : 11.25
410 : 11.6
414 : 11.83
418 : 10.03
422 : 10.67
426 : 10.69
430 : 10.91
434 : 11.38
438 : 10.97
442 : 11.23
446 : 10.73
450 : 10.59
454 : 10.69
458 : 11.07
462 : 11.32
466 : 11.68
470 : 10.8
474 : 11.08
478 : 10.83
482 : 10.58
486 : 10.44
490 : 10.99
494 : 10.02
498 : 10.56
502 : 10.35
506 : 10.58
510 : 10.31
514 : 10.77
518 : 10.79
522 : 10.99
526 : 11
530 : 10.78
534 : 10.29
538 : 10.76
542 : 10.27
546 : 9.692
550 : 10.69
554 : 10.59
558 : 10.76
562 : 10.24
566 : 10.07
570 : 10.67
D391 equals -0.6 yr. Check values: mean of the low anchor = 10.7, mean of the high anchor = 10.7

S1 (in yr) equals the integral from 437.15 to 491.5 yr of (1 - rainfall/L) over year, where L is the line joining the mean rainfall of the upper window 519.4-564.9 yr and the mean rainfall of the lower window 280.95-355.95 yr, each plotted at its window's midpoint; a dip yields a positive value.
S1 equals -2.4 yr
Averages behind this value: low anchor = 10.3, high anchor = 10.5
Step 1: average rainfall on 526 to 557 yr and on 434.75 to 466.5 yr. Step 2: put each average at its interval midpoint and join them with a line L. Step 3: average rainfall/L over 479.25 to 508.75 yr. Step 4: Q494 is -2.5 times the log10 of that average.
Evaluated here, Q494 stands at 0.026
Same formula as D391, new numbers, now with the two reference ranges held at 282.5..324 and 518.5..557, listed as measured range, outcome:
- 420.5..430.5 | -0.3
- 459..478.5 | -1.3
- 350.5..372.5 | -1.2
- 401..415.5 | -1.6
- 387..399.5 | -1.1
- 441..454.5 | -0.5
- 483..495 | 0.0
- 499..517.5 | 0.0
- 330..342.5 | -0.2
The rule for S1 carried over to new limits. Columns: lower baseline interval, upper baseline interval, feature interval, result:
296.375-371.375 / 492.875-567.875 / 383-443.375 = -3.6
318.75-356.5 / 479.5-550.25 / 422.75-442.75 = -1.0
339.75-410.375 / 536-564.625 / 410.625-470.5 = -1.7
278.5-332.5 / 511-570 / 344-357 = -0.3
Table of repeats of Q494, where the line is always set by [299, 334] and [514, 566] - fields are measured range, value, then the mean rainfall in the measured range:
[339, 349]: -0.035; 10.5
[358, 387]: -0.040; 10.7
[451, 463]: -0.056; 11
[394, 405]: -0.093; 11.2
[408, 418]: -0.104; 11.4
